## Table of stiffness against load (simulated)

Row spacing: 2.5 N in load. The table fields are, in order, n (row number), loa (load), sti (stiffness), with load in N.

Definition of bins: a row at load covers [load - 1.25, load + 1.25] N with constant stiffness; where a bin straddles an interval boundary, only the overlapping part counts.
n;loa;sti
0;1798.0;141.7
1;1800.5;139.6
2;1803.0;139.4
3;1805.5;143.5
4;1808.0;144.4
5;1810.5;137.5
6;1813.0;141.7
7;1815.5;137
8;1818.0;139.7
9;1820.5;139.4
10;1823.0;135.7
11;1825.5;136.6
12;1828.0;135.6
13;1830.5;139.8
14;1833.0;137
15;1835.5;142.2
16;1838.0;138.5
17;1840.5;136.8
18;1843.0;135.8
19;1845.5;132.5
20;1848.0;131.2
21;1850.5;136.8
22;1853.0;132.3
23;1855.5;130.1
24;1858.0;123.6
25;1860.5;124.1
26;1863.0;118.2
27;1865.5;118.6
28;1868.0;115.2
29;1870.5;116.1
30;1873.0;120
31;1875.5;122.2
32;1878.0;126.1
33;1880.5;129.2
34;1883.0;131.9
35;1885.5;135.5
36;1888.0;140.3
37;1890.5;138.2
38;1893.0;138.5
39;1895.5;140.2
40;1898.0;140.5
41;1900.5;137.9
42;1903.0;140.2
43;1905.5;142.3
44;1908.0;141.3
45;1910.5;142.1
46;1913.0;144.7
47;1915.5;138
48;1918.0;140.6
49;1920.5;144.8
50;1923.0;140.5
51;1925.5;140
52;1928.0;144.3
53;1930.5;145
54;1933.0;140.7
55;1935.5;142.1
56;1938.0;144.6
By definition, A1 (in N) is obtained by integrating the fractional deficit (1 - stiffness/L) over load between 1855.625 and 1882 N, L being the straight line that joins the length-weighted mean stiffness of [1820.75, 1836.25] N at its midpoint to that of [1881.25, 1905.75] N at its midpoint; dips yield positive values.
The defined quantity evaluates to 3.1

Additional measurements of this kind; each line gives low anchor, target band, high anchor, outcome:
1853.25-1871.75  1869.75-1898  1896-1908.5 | 0.07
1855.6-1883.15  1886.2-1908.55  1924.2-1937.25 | -1.41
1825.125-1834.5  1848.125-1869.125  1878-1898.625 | 1.77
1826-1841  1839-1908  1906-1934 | 4.40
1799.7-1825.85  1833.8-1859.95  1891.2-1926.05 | 1.17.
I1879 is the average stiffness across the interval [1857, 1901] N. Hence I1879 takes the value 129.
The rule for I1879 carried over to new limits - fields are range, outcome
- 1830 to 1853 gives 136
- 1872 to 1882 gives 125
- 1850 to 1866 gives 126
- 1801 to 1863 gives 136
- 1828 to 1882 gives 129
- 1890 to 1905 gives 139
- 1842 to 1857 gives 133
